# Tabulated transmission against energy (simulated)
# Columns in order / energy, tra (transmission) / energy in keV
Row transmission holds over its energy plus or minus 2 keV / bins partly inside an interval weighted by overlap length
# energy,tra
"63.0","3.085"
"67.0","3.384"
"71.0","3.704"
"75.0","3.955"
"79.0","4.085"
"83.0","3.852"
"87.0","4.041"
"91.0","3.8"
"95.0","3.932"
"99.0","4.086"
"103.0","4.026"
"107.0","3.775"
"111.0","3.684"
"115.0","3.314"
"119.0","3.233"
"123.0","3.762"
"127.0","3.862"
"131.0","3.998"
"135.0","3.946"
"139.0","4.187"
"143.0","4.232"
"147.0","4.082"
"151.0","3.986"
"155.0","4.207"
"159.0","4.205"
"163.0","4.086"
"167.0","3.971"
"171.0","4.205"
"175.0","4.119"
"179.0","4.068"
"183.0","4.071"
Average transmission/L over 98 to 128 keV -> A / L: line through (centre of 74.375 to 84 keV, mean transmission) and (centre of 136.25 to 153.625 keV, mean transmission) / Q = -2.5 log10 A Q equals 0.097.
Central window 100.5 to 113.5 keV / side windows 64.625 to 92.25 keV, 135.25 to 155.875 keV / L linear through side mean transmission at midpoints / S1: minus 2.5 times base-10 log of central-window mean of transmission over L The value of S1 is 0.04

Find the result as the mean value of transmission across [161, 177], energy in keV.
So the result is 4.1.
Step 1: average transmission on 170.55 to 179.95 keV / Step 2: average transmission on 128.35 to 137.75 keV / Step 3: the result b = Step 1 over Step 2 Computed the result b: 1.04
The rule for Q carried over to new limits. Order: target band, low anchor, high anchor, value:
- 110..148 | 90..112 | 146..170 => 0.047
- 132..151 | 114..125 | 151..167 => -0.075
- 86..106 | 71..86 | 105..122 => -0.068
